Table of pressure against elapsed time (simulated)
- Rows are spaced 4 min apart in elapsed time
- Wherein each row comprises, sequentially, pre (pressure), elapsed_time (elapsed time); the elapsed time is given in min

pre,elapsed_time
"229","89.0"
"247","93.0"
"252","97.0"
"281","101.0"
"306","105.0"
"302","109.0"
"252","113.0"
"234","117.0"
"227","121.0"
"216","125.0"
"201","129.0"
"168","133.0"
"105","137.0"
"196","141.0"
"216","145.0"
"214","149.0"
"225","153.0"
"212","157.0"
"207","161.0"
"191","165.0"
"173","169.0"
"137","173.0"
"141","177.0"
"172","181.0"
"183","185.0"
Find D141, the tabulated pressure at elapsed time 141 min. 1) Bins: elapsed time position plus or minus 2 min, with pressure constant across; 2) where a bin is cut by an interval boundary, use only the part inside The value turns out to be 196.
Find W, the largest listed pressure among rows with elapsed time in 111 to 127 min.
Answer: 252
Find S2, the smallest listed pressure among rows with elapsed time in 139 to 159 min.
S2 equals 196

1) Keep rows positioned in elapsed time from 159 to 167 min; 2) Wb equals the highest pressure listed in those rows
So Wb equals 207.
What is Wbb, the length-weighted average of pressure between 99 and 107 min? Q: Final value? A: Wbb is 294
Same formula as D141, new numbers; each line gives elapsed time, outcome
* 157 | 212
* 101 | 281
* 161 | 207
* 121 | 227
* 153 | 225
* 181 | 172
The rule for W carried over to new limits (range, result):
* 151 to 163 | 225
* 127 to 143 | 201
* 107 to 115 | 302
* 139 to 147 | 216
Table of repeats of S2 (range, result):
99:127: 216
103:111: 302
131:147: 105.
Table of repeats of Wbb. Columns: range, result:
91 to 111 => 278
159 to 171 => 190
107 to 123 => 254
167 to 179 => 150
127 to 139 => 158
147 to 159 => 217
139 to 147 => 206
